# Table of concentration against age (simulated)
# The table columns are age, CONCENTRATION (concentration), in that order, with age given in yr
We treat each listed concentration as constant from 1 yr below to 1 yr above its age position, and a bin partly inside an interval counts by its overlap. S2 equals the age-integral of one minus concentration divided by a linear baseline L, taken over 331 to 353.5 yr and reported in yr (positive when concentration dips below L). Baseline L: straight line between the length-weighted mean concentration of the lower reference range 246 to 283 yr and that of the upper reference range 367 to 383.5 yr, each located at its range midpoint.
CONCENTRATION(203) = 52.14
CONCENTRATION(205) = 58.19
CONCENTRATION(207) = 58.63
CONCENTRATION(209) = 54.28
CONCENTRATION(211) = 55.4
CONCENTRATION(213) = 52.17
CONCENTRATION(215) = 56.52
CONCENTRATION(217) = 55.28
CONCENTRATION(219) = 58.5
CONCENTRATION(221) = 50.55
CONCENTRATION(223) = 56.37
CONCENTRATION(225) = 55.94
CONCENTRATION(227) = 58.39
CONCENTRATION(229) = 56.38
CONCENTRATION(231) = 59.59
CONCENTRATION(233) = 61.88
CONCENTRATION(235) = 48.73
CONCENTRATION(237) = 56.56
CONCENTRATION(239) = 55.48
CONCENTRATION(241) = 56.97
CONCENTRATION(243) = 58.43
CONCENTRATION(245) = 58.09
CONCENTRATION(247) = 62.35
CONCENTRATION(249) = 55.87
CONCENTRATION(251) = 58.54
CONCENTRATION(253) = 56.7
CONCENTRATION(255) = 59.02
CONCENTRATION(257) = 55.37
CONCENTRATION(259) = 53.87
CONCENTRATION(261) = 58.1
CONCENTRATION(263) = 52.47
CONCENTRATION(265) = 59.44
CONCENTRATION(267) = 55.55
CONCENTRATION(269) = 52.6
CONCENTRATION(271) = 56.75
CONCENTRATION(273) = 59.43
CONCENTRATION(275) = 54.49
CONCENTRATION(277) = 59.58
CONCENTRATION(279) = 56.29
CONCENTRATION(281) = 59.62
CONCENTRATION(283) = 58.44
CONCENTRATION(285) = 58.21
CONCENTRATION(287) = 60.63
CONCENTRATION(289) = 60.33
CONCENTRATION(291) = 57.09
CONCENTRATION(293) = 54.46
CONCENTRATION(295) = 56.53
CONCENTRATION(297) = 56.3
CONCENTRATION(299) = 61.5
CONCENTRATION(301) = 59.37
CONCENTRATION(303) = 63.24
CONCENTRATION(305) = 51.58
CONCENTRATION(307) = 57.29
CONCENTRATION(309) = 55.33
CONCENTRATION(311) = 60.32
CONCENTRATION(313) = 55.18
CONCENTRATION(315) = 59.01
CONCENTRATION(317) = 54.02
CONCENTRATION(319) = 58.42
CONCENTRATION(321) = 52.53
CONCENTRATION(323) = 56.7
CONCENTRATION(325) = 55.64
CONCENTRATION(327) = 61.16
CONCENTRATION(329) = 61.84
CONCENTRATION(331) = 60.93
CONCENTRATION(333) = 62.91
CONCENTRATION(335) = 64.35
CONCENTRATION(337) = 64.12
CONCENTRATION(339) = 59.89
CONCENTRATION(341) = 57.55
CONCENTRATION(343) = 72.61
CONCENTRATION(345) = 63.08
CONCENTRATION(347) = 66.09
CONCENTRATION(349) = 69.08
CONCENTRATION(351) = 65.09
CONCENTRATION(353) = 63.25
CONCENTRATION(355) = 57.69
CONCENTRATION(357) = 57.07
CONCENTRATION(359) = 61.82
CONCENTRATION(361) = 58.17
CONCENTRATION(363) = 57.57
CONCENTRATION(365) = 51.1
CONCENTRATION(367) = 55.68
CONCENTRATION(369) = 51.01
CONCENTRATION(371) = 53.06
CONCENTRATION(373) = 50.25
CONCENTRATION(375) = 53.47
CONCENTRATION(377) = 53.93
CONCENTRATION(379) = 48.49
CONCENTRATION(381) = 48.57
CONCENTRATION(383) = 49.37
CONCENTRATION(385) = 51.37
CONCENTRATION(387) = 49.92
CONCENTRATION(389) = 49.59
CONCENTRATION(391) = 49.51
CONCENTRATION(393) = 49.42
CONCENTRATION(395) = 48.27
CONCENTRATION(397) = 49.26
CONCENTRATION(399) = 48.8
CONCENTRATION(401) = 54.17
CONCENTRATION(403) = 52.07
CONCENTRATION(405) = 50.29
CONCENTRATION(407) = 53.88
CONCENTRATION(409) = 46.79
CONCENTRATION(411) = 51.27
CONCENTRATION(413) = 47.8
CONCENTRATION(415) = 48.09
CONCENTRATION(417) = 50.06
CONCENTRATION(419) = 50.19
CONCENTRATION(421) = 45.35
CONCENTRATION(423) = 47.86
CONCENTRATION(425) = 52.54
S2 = -4.8 yr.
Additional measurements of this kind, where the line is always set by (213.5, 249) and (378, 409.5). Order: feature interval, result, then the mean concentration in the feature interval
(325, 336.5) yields -2.0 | 61.7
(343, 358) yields -3.4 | 63.7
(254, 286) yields -1.0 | 56.8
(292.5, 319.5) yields -1.9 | 57.4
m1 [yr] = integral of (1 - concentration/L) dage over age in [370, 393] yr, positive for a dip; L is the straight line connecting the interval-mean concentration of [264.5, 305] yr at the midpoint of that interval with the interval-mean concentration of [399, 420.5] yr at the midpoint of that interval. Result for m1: 0.6 yr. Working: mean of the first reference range 57.8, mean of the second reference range 50.3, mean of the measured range 50.6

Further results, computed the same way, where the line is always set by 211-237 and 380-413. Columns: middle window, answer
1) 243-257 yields -0.82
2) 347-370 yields -3.49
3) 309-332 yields -2.21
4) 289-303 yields -1.23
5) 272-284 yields -0.87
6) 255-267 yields -0.32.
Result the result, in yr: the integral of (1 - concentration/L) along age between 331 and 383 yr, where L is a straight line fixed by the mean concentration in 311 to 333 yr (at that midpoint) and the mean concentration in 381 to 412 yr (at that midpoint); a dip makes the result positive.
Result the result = -3.93 yr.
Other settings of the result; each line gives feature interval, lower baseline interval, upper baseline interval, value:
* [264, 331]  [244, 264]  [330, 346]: 2.9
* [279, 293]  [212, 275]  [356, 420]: -0.9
